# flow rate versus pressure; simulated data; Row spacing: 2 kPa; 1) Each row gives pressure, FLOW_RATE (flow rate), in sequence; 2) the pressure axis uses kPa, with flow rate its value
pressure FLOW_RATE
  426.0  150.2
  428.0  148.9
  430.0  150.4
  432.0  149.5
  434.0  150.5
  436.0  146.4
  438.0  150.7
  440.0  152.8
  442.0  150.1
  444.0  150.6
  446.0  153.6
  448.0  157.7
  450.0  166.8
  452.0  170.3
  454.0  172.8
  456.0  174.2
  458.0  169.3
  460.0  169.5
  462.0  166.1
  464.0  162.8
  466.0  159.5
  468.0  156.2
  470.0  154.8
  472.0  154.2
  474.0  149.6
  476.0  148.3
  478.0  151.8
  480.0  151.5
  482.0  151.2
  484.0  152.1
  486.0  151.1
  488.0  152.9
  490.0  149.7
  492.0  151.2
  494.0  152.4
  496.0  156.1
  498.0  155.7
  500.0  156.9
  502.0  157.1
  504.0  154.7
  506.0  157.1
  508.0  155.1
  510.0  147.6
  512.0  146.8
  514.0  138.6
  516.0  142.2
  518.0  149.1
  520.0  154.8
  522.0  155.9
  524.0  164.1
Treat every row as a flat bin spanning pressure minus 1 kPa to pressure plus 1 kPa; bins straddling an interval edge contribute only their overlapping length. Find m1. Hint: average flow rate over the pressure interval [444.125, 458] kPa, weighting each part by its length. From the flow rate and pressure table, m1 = 165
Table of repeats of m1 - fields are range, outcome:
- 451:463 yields 170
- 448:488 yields 159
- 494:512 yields 154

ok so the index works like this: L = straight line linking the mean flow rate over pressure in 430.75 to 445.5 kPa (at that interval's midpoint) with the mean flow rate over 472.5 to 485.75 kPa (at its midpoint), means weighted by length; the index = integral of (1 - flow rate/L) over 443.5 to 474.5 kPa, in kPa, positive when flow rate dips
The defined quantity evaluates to -2.38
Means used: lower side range 150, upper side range 151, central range 162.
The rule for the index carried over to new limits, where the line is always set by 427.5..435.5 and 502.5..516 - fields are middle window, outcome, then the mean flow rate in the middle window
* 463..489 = -0.7 kPa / 154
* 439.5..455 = -1.0 kPa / 160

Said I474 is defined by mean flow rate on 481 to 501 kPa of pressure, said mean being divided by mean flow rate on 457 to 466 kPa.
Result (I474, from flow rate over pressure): 0.92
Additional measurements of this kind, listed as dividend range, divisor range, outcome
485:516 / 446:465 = 0.91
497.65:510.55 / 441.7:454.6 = 0.97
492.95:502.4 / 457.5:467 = 0.94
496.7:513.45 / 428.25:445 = 1.02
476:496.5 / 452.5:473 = 0.92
